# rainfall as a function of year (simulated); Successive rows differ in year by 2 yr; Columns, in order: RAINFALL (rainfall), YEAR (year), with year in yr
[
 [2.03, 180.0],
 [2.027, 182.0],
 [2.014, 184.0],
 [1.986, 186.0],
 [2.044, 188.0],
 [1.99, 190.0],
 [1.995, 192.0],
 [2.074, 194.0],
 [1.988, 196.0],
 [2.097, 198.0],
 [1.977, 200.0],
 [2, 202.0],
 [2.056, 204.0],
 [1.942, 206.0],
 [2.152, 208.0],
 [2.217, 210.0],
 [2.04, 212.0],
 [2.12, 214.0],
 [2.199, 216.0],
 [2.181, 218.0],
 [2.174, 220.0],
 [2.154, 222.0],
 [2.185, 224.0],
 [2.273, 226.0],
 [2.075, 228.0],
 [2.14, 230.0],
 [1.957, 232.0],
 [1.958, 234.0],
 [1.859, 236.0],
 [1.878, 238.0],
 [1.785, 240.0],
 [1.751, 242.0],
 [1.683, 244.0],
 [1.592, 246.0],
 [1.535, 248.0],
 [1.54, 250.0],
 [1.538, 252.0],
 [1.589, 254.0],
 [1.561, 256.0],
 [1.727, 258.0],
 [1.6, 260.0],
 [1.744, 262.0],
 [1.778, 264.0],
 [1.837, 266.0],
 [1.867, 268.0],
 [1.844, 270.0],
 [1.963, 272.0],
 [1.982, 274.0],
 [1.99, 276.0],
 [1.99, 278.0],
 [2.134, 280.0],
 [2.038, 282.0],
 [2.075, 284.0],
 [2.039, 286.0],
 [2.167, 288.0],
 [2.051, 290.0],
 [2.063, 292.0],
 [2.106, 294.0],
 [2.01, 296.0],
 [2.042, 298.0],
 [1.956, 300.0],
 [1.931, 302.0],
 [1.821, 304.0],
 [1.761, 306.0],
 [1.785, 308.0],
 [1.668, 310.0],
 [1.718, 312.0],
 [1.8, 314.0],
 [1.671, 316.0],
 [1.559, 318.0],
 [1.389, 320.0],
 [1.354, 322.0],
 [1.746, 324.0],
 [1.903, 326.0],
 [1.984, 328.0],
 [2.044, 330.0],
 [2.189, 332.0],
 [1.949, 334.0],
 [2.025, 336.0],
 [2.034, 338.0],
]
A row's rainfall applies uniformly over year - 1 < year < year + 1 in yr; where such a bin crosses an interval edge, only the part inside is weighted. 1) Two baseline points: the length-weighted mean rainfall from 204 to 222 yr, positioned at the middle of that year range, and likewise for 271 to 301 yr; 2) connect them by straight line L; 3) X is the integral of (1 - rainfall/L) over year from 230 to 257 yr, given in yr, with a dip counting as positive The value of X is 4.72 yr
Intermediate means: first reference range 2.13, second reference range 2.04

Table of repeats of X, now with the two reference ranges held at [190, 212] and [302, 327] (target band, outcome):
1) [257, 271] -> 0.6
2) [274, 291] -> -2.5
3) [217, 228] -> -1.1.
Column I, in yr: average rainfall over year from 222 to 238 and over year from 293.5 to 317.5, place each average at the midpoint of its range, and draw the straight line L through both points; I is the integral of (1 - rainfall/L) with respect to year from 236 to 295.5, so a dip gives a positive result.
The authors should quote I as 3.3 yr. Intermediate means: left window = 2.06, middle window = 1.84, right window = 1.84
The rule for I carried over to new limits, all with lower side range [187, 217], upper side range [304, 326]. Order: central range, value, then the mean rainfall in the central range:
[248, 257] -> 1.6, 1.55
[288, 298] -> -1.9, 2.07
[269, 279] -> -0.8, 1.95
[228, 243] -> 0.2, 1.92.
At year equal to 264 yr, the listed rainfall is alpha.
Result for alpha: 1.778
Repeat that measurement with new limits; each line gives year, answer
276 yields 1.99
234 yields 1.958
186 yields 1.986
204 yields 2.056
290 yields 2.051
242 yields 1.751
